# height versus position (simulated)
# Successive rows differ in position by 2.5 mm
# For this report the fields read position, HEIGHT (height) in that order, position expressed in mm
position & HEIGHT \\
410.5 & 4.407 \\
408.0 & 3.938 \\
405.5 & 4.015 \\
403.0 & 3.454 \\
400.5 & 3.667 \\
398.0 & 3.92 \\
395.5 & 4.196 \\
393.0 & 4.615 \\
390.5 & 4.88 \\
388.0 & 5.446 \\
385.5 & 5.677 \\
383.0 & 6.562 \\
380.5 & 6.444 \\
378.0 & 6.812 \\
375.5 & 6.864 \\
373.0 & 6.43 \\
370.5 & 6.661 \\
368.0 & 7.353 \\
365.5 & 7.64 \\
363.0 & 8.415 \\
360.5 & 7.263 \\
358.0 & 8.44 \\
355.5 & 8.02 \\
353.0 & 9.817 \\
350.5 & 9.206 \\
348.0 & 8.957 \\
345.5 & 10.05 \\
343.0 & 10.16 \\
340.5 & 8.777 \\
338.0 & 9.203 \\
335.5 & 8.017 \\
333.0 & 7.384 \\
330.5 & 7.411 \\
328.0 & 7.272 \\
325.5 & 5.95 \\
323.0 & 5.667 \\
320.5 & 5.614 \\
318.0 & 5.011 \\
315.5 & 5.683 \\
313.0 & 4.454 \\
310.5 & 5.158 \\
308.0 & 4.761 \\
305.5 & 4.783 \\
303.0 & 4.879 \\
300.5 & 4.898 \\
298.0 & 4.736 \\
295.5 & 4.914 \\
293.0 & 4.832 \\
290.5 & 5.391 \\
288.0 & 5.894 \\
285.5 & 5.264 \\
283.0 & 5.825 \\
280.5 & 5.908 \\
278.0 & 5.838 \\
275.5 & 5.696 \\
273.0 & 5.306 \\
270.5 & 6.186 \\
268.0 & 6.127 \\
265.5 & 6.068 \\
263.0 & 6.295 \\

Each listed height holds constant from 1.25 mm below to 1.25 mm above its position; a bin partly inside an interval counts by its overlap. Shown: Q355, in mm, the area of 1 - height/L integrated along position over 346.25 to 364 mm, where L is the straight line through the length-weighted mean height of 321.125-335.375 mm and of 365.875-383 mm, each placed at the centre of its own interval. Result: -4.81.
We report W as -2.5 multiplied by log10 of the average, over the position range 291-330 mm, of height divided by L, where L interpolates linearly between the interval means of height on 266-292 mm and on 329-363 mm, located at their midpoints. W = 0.32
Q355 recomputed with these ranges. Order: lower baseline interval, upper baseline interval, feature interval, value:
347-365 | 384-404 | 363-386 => -1.0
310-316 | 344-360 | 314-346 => -2.2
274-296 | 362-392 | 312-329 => 0.8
